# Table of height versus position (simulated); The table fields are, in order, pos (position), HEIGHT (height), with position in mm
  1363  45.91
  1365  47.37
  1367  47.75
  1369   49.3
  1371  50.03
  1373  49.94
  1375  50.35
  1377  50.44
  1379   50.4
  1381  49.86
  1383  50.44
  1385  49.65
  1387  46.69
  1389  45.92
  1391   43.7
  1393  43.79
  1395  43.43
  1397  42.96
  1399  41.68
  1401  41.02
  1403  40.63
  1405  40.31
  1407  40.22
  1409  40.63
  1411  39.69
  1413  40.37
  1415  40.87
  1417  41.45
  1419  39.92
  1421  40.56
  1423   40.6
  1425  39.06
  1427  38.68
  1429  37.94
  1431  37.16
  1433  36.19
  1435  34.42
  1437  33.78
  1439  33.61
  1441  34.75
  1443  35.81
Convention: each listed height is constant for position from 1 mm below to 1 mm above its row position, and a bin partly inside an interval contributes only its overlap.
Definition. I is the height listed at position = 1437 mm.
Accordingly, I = 33.78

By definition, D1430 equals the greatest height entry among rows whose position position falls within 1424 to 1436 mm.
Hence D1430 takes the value 39.06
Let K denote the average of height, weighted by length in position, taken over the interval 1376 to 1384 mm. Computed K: 50.3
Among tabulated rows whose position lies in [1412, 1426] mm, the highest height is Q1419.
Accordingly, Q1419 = 41.45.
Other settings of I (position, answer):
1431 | 37.16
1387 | 46.69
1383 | 50.44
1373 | 49.94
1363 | 45.91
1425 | 39.06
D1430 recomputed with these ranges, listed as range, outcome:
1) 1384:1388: 49.65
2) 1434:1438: 34.42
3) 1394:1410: 43.43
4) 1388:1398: 45.92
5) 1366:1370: 49.3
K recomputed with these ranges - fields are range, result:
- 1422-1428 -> 39.4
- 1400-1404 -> 40.8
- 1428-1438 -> 35.9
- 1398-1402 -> 41.4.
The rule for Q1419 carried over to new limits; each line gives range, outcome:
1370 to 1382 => 50.44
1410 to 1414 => 40.37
